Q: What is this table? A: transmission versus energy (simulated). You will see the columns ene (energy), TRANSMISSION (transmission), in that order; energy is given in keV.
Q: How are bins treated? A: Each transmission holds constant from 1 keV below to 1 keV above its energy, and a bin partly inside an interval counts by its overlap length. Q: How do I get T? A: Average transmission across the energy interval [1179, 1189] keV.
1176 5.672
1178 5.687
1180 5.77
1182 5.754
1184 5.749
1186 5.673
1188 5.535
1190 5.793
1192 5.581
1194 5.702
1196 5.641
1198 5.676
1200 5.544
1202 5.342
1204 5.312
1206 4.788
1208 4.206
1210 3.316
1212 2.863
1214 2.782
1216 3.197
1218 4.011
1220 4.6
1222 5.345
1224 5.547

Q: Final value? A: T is 5.7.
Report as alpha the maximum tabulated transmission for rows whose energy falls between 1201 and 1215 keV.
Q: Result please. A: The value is 5.342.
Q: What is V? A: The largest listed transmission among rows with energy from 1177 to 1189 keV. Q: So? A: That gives 5.77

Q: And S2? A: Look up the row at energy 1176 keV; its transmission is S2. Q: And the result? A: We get 5.672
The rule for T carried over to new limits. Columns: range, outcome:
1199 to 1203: 5.44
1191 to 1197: 5.64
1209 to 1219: 3.23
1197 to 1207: 5.33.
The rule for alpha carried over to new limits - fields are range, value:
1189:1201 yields 5.793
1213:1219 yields 4.011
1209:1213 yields 3.316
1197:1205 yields 5.676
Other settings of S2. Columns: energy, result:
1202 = 5.342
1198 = 5.676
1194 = 5.702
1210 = 3.316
